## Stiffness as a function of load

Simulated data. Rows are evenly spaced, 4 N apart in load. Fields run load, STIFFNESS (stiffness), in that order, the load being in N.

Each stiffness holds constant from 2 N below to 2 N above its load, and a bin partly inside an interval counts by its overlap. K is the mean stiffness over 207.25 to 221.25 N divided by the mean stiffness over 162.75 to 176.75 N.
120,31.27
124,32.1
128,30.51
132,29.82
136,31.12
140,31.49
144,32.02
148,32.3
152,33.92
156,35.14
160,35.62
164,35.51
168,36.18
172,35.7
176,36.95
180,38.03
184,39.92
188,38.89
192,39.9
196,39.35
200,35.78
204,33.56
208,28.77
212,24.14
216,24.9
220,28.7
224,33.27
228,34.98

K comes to 0.73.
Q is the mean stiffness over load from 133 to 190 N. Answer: 35.1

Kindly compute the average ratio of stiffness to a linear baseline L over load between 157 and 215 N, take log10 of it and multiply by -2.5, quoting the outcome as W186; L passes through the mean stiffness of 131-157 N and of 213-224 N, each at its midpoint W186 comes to -0.19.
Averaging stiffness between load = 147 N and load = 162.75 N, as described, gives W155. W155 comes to 34.4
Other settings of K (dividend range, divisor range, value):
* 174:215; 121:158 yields 1.10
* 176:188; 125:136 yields 1.27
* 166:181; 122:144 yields 1.18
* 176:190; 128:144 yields 1.25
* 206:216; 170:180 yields 0.71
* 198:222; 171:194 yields 0.76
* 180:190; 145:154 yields 1.19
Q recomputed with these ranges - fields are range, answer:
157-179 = 36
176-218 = 34.4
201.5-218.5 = 28.1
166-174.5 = 36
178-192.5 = 39.1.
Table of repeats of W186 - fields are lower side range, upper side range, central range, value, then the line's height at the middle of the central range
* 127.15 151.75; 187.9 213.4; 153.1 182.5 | -0.11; 32.7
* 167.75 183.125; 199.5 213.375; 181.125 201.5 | -0.16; 33.6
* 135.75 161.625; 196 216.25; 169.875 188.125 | -0.18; 31.9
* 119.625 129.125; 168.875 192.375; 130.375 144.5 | 0.06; 32.9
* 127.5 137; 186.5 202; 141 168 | -0.03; 33.3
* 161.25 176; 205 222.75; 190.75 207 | -0.21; 30.2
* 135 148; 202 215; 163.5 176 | -0.19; 30.4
